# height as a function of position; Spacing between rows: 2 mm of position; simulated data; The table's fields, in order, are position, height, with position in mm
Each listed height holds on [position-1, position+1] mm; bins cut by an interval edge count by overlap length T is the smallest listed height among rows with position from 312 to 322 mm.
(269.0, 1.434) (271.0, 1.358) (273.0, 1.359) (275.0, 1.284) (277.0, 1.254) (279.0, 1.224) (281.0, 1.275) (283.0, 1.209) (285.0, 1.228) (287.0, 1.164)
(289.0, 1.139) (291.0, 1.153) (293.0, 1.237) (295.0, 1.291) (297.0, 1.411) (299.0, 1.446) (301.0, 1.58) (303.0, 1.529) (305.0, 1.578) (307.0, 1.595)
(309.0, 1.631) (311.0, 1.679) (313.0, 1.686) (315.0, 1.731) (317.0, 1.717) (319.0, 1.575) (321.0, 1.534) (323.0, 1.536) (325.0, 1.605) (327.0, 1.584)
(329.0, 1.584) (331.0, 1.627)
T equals 1.534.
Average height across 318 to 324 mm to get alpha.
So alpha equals 1.55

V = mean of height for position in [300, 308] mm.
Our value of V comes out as 1.57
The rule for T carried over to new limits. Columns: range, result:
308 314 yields 1.631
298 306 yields 1.446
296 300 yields 1.411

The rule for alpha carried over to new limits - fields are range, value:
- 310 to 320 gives 1.68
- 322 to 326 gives 1.57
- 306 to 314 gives 1.65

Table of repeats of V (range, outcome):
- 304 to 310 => 1.6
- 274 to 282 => 1.26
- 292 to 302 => 1.39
